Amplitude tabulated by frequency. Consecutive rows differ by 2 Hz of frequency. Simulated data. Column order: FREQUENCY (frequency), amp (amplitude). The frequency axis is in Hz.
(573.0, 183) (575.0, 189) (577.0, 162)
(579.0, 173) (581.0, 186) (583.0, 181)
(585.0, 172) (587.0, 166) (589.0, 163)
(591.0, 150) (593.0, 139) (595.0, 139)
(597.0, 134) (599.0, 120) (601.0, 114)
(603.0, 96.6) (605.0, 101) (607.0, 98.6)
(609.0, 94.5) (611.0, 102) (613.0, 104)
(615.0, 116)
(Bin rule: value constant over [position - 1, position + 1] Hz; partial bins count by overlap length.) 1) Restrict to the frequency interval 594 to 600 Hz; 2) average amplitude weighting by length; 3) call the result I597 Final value 131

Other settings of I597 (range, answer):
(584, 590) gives 167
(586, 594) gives 154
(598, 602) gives 117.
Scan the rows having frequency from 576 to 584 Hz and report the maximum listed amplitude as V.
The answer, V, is 186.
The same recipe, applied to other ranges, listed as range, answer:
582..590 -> 181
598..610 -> 120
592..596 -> 139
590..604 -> 150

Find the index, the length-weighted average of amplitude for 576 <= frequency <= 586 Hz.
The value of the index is 175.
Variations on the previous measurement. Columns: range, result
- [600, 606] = 104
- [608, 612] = 98.2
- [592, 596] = 139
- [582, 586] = 176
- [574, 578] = 176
